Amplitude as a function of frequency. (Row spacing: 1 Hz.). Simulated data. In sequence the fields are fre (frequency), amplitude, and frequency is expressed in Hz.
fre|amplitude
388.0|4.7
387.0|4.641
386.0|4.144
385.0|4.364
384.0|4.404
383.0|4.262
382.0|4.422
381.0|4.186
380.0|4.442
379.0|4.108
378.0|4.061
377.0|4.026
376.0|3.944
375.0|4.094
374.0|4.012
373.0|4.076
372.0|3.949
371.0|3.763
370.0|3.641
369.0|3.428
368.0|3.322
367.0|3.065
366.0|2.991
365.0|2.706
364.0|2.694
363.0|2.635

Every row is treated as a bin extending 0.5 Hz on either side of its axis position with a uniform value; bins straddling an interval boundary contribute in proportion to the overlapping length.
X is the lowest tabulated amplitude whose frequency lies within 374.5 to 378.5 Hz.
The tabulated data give 3.944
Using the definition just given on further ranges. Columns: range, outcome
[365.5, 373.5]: 2.991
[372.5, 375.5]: 4.012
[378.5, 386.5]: 4.108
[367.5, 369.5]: 3.322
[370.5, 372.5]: 3.763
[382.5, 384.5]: 4.262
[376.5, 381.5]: 4.026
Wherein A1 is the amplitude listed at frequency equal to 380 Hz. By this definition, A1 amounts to 4.442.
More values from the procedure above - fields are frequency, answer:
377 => 4.026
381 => 4.186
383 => 4.262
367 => 3.065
